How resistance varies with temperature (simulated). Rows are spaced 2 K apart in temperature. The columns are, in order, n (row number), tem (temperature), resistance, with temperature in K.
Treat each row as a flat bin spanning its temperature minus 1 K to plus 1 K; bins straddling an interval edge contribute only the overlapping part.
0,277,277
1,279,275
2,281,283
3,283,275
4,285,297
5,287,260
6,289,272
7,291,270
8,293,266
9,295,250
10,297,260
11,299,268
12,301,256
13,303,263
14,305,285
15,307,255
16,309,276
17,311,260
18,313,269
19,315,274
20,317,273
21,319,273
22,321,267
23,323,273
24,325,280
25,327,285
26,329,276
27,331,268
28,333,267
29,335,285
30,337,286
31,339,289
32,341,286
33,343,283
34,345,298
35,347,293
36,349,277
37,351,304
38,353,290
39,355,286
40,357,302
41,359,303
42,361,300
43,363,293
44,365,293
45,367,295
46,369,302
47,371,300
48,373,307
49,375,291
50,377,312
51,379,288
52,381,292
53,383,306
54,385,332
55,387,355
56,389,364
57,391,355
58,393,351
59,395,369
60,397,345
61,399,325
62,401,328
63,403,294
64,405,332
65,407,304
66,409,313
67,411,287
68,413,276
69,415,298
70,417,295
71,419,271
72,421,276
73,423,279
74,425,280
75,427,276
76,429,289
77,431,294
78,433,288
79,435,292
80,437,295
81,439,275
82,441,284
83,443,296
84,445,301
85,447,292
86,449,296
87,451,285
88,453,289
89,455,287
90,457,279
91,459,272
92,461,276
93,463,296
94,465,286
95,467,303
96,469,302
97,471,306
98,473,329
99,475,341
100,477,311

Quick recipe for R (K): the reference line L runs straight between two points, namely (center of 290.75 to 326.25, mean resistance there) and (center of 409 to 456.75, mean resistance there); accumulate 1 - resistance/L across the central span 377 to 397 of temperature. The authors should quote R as -3.8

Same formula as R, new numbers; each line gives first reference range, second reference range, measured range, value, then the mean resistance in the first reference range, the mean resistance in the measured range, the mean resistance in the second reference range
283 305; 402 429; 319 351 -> -0.7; 267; 281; 291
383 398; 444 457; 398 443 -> 3.8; 350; 293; 291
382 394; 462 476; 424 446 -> 2.4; 344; 288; 309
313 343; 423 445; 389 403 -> -2.9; 277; 343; 287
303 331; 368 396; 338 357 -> 0.4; 272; 290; 323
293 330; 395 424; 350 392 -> -2.6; 269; 308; 304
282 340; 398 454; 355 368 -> -0.7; 272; 297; 293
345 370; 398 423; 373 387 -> -0.5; 295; 307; 299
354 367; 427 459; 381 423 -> -3.6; 296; 317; 288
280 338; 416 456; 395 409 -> -2.0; 271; 324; 287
